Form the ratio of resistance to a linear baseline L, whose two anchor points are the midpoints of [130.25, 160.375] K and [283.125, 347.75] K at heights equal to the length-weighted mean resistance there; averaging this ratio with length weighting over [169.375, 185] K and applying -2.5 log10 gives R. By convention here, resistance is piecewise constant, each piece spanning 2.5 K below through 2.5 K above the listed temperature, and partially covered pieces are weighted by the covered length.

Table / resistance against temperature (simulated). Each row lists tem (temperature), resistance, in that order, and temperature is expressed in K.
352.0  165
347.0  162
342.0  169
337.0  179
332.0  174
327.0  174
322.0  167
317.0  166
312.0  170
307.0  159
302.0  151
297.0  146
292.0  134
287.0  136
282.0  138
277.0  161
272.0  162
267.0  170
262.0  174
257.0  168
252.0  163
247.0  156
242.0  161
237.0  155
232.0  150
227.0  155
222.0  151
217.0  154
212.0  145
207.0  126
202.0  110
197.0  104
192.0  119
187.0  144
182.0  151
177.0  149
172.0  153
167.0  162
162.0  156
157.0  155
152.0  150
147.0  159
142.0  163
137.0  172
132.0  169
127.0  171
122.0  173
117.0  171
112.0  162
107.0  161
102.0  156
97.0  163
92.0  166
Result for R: 0.07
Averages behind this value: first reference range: 161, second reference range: 160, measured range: 151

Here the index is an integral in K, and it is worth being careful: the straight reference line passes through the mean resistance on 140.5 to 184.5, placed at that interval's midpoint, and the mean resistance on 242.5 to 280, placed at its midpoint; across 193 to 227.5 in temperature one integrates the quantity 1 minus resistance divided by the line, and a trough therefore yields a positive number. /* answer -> 5.7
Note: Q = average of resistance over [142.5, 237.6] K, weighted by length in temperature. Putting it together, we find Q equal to 145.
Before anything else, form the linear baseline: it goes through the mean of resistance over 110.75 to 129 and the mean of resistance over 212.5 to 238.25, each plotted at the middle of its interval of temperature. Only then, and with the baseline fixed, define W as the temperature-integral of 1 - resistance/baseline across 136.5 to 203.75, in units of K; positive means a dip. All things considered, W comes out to 6.6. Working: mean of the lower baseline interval 170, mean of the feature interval 146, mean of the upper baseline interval 152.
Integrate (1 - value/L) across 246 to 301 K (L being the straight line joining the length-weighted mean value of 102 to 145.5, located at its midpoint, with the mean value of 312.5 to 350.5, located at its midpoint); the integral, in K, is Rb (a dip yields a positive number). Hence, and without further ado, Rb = 4.5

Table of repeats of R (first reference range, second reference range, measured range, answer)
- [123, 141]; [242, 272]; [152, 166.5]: 0.09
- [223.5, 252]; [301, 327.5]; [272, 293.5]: 0.11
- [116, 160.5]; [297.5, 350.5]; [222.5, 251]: 0.07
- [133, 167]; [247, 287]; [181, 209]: 0.27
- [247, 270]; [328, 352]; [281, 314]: 0.14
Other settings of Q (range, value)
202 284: 154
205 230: 147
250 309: 155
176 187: 149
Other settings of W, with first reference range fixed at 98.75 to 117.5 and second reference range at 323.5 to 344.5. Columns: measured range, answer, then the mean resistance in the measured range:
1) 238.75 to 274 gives 1.0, 165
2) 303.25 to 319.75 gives 0.8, 164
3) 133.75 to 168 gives 0.9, 160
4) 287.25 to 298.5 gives 2.2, 139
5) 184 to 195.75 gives 2.6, 129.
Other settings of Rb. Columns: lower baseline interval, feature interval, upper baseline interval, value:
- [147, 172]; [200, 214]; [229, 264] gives 2.8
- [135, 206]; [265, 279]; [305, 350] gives -0.3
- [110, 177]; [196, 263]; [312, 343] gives 7.3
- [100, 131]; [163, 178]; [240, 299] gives 0.6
